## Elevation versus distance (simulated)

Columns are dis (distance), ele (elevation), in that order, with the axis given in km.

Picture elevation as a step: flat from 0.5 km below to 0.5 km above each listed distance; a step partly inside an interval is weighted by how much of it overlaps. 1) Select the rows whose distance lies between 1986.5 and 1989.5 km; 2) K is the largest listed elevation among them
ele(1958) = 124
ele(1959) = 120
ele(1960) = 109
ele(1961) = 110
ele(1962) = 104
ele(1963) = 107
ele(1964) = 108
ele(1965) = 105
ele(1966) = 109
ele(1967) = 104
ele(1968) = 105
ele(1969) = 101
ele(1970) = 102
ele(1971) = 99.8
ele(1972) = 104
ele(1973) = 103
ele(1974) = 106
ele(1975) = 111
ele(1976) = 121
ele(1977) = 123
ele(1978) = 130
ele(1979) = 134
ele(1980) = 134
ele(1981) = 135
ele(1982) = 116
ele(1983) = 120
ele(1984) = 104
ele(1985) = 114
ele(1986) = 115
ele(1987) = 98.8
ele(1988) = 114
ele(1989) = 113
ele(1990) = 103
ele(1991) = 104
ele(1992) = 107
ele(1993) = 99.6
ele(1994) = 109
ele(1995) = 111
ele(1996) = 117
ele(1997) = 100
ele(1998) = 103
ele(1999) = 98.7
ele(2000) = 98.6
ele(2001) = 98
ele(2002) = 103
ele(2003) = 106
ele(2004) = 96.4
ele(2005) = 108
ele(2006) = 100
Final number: 114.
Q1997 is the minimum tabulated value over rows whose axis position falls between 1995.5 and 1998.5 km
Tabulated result 100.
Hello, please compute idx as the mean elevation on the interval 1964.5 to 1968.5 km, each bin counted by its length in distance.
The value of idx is 106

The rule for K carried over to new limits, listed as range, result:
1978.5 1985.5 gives 135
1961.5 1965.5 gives 108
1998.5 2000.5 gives 98.7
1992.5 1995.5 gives 111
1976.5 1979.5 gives 134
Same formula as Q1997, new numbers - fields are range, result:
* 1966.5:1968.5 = 104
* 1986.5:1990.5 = 98.8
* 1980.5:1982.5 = 116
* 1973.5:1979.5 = 106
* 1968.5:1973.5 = 99.8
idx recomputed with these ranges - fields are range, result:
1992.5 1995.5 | 107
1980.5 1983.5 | 124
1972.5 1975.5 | 107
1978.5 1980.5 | 134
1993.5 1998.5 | 108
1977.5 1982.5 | 130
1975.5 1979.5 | 127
